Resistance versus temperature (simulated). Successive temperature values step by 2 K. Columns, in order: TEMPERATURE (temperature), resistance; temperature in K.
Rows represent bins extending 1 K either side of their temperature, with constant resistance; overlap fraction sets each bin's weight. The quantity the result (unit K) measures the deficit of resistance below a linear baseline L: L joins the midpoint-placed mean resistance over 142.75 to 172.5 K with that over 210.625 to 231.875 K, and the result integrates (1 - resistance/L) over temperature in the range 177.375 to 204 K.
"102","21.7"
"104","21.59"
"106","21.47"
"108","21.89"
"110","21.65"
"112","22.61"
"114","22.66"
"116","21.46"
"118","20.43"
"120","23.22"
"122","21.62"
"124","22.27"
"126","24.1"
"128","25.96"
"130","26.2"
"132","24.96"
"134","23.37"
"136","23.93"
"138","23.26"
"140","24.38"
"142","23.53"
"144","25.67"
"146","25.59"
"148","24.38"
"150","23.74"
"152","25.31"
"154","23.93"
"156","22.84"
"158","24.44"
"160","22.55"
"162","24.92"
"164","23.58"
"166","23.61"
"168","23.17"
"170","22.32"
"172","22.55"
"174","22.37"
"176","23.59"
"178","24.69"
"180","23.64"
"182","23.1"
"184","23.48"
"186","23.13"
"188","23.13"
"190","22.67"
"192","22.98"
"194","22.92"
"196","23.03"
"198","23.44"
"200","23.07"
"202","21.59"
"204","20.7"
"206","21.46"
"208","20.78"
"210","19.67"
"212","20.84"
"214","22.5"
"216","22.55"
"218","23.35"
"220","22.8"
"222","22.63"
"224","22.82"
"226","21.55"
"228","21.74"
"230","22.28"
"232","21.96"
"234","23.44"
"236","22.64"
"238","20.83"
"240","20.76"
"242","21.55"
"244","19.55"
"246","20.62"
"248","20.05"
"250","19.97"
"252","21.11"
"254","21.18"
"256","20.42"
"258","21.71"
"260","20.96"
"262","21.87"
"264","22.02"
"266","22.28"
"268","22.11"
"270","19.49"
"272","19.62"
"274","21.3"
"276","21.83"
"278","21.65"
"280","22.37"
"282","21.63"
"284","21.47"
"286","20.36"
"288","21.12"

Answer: 0.0 K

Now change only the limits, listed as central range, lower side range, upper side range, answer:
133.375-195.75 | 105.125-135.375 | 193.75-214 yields -3.7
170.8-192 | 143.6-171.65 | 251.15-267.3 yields 0.1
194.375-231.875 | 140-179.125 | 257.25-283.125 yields 1.0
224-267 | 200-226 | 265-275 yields -0.1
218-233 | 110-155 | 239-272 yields -0.5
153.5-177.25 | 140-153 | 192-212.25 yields 0.4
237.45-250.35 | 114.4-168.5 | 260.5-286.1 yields 0.9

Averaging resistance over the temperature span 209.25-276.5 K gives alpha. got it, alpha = 21.5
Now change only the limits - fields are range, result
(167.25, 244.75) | 22.3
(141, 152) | 24.6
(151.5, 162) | 23.8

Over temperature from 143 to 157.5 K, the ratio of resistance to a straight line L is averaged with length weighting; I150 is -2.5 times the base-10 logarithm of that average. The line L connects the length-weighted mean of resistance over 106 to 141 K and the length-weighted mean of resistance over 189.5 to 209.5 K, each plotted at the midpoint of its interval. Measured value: -0.08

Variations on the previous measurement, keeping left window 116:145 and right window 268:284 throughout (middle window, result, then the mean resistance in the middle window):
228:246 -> 0.02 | 21.6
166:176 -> 0.01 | 22.8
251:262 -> 0.02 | 21.1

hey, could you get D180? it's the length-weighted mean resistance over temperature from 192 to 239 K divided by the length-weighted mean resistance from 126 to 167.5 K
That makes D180 0.9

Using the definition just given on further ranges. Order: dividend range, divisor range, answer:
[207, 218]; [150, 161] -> 0.90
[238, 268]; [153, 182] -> 0.90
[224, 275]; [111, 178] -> 0.90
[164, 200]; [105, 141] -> 1.00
